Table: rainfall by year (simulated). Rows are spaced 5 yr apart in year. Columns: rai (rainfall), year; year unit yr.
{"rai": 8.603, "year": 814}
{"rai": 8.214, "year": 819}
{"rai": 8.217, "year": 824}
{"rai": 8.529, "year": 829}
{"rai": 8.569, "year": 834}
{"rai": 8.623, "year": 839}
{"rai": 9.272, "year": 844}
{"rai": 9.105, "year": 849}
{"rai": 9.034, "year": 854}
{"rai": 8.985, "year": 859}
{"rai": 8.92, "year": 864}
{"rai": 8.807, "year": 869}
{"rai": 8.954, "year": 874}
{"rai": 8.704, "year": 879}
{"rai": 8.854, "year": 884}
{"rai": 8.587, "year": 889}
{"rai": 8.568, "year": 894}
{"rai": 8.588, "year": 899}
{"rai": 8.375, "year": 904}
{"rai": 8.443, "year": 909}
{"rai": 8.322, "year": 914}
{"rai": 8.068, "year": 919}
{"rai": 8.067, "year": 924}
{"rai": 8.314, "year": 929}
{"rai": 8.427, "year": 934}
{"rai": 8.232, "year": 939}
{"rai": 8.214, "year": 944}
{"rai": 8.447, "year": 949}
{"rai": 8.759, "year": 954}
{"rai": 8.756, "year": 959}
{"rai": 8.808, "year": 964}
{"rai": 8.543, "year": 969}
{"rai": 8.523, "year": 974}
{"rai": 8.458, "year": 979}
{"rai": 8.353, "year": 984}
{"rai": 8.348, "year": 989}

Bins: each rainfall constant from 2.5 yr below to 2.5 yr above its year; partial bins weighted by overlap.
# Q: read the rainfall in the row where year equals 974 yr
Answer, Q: 8.523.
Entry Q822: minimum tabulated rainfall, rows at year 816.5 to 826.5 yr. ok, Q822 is 8.214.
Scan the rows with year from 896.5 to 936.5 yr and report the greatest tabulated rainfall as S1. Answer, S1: 8.588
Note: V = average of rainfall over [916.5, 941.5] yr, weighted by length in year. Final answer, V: 8.22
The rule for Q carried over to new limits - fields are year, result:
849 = 9.105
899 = 8.588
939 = 8.232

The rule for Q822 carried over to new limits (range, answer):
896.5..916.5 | 8.322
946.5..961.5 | 8.447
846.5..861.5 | 8.985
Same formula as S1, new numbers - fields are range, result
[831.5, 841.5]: 8.623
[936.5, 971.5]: 8.808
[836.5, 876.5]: 9.272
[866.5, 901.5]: 8.954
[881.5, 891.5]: 8.854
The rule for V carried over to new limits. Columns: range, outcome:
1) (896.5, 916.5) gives 8.43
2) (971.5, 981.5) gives 8.49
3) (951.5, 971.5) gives 8.72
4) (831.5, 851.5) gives 8.89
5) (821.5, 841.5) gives 8.48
